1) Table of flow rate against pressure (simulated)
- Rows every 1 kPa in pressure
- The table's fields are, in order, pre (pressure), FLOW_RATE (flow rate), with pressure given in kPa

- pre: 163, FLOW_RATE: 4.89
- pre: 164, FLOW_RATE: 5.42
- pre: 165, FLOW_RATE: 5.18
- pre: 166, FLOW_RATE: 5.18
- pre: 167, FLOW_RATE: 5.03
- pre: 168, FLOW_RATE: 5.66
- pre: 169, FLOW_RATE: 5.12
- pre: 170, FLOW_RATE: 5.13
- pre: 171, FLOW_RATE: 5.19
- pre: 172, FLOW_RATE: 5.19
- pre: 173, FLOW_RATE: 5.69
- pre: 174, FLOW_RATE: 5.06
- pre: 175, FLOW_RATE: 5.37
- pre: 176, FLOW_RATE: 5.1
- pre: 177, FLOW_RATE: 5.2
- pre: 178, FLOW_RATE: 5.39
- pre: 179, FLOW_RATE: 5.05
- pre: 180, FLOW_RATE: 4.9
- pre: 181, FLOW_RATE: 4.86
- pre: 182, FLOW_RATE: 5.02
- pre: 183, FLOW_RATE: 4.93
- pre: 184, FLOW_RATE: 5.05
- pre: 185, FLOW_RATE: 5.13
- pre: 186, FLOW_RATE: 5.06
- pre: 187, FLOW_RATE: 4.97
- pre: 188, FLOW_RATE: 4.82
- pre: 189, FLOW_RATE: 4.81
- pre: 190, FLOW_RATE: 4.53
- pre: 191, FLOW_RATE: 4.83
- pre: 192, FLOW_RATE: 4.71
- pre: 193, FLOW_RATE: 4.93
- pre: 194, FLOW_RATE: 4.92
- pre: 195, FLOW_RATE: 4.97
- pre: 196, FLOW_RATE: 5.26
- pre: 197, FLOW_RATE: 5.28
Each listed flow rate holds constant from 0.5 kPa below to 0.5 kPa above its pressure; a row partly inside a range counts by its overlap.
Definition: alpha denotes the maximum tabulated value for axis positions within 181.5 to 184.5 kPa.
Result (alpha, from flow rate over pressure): 5.05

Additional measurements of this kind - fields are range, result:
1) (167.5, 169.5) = 5.66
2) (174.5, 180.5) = 5.39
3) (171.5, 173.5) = 5.69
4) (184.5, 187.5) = 5.13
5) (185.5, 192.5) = 5.06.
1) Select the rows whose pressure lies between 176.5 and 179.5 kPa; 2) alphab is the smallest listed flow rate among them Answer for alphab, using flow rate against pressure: 5.05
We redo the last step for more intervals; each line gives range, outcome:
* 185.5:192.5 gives 4.53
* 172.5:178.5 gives 5.06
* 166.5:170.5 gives 5.03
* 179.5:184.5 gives 4.86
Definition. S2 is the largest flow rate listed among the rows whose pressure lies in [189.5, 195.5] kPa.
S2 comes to 4.97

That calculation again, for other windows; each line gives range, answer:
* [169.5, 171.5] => 5.19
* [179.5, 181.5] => 4.9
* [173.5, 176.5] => 5.37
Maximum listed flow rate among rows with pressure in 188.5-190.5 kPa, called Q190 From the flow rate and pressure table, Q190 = 4.81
